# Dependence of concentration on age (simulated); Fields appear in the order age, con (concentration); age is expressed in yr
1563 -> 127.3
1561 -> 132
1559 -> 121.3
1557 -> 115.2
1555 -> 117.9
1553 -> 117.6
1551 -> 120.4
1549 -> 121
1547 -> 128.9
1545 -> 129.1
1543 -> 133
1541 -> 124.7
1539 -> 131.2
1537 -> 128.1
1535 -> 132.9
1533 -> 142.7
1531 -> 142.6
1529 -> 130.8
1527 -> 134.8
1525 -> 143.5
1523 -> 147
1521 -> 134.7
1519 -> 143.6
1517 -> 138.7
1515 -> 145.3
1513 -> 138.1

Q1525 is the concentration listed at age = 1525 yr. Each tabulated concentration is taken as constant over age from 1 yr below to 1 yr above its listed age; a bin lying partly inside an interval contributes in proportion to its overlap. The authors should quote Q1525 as 143.5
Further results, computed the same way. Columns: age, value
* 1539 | 131.2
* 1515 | 145.3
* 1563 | 127.3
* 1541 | 124.7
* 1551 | 120.4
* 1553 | 117.6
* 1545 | 129.1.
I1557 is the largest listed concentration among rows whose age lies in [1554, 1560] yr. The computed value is 121.3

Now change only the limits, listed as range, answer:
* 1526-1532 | 142.6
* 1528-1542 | 142.7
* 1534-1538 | 132.9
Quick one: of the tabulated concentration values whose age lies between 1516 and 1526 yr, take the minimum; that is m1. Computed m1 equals 134.7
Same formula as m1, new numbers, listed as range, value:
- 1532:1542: 124.7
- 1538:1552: 120.4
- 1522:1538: 128.1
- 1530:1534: 142.6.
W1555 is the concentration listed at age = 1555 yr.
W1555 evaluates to 117.9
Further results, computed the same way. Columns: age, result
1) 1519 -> 143.6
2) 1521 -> 134.7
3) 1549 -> 121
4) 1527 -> 134.8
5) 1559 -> 121.3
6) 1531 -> 142.6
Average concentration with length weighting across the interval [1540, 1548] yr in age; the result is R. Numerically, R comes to 129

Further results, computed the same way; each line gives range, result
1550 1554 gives 119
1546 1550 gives 125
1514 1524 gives 142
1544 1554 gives 123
